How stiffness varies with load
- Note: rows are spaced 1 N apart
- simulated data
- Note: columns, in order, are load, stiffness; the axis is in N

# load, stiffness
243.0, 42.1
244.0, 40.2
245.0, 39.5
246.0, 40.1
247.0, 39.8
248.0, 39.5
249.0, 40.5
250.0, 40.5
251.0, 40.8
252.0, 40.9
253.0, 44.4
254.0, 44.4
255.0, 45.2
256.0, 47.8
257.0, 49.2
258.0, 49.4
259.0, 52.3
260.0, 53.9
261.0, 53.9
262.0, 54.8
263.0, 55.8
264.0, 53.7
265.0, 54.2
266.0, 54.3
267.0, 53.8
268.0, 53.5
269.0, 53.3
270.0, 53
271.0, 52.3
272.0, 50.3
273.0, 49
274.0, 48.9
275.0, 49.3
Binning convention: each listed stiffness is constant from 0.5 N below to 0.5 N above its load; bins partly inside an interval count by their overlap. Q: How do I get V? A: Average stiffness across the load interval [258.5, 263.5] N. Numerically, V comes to 54.1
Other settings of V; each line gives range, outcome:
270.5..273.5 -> 50.5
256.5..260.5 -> 51.2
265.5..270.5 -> 53.6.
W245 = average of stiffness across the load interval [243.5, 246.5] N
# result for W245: 39.9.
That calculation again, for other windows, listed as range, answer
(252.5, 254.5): 44.4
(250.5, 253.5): 42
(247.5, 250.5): 40.2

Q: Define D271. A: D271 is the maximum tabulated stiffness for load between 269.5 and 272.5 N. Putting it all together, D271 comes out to 53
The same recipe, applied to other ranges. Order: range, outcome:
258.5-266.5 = 55.8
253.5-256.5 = 47.8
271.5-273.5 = 50.3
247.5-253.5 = 44.4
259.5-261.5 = 53.9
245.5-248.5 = 40.1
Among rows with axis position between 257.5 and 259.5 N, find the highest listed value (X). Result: 52.3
